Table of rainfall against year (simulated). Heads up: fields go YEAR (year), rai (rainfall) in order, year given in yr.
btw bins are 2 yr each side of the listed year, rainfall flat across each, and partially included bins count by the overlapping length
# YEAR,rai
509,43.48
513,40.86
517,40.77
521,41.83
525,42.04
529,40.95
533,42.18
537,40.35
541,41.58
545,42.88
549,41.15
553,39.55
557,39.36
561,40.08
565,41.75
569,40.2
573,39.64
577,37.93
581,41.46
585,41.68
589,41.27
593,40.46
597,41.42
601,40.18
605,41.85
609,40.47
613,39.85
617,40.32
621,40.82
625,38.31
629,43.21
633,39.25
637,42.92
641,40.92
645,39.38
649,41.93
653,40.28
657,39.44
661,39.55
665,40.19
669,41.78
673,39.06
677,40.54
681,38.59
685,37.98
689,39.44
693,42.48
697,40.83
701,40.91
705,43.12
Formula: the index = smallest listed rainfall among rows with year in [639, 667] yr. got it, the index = 39.38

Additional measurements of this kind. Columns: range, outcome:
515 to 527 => 40.77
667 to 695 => 37.98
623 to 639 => 38.31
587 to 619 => 39.85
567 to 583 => 37.93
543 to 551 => 41.15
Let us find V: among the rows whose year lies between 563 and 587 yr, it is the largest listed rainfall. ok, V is 41.75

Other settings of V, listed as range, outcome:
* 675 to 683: 40.54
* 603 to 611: 41.85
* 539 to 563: 42.88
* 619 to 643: 43.21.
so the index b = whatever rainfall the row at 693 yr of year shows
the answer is 42.48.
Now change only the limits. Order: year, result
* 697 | 40.83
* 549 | 41.15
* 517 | 40.77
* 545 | 42.88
